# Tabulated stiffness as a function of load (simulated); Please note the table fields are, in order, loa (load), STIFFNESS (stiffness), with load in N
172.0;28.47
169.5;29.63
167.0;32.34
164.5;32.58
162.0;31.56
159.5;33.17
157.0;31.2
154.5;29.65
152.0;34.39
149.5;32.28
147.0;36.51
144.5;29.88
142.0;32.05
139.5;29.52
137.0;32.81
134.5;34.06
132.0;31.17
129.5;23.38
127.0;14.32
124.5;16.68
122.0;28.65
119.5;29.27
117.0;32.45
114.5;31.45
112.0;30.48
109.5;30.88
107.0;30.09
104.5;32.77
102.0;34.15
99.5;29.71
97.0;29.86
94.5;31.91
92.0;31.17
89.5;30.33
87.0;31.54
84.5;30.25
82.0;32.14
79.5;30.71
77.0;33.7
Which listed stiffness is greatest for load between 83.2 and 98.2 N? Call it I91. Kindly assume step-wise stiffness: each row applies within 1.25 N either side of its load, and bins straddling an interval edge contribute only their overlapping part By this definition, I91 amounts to 31.91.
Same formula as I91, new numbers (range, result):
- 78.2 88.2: 32.14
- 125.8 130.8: 23.38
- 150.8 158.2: 34.39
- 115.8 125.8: 32.45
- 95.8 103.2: 34.15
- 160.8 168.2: 32.58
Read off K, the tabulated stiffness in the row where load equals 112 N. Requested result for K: 30.48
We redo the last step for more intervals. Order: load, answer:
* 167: 32.34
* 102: 34.15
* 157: 31.2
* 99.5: 29.71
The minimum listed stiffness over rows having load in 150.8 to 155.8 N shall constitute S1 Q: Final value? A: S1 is 29.65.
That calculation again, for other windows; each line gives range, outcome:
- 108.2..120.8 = 29.27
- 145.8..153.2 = 32.28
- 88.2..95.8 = 30.33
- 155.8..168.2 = 31.2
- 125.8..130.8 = 14.32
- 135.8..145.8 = 29.52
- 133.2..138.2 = 32.81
